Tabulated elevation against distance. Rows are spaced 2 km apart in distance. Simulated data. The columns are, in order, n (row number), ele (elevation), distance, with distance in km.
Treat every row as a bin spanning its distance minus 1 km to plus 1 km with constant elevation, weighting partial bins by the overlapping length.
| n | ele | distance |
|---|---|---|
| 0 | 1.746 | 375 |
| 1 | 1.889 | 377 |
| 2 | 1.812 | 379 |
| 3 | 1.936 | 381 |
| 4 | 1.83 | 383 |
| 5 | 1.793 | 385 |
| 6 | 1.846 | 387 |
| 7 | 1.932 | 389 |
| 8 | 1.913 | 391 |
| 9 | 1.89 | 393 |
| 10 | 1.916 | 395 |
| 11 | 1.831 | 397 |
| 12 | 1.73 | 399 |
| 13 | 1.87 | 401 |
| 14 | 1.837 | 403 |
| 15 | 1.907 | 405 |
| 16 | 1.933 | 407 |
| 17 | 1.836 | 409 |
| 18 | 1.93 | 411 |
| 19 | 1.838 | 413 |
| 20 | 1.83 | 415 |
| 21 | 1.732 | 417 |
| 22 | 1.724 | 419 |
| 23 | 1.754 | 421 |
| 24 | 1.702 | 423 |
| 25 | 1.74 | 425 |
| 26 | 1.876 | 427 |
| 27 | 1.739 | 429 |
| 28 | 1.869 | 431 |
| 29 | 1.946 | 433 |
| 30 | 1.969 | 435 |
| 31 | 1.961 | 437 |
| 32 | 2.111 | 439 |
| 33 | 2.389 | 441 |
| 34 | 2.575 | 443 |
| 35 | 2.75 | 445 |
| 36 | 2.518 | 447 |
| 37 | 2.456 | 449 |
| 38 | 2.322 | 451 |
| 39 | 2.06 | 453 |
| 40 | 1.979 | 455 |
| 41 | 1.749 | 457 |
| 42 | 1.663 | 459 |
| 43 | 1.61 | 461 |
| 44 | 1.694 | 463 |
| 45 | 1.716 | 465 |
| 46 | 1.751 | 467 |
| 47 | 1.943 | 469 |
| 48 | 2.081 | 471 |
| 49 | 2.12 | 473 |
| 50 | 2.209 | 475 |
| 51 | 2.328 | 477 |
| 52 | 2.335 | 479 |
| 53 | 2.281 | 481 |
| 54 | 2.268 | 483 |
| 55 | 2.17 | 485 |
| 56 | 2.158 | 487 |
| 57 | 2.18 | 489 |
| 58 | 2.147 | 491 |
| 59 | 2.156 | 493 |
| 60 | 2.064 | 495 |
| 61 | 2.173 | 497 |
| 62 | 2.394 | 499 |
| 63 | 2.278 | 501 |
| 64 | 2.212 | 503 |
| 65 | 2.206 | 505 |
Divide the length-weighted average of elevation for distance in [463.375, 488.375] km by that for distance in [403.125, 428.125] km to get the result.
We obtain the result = 1.2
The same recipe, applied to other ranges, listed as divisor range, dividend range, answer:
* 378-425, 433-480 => 1.14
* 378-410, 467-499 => 1.16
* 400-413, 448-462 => 1.05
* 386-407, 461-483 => 1.09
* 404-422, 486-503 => 1.20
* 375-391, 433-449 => 1.24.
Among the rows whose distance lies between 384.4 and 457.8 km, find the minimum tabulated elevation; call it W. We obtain 1.702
